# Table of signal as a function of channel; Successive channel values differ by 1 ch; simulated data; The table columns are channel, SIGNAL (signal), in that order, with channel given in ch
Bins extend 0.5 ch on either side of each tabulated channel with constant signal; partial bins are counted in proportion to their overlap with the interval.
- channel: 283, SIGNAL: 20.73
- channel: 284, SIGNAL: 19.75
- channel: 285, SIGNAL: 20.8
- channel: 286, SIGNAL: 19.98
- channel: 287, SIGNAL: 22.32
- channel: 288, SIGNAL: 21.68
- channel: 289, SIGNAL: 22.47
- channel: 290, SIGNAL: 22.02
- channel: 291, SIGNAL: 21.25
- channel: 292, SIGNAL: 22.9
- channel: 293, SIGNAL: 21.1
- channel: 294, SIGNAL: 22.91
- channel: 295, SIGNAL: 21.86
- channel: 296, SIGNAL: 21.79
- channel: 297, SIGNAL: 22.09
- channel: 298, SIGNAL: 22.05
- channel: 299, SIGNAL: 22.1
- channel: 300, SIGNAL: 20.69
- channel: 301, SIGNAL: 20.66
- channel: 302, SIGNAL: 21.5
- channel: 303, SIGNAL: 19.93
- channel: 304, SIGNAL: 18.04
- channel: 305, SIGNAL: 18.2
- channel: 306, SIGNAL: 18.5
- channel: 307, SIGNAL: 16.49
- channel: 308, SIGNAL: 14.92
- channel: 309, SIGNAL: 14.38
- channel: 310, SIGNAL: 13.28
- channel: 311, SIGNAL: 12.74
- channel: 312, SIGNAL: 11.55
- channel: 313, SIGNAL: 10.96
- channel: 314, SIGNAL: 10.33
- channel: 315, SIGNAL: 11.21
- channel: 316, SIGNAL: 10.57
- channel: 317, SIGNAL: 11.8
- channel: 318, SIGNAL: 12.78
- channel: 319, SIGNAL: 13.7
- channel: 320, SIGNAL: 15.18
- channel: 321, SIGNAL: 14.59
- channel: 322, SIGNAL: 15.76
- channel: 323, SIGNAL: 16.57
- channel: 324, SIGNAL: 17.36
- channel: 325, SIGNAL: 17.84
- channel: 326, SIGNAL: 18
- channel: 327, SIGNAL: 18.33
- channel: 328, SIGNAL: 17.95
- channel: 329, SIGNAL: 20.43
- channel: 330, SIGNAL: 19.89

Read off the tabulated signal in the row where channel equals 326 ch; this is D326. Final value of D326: 18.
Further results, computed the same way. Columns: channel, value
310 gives 13.28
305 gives 18.2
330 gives 19.89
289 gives 22.47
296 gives 21.79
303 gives 19.93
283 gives 20.73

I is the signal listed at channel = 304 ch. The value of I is 18.04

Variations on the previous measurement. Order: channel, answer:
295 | 21.86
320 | 15.18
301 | 20.66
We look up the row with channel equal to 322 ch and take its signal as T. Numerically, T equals 15.76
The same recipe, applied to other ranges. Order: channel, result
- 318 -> 12.78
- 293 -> 21.1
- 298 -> 22.05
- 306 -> 18.5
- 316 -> 10.57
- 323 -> 16.57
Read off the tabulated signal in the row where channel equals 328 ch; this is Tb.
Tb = 17.95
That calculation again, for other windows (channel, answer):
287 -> 22.32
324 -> 17.36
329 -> 20.43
